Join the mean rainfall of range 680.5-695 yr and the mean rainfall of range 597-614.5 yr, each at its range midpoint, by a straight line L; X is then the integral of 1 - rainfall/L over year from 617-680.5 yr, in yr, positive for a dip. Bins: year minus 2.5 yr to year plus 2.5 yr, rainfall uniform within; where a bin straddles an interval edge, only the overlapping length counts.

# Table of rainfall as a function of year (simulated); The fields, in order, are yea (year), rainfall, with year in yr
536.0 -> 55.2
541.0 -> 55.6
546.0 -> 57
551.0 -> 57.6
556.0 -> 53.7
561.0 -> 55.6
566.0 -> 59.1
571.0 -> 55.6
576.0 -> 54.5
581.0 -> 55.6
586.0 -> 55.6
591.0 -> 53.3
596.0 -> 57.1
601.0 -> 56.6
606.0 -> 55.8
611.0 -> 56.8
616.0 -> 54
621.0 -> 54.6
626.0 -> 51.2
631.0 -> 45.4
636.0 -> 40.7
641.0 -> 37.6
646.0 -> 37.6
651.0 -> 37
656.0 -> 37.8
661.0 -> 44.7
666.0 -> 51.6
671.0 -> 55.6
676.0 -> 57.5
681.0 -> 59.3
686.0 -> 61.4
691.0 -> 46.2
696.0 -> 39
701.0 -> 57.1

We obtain 9.5 yr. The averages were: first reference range 56.3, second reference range 53.4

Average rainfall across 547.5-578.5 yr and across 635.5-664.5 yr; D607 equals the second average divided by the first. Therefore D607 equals 0.71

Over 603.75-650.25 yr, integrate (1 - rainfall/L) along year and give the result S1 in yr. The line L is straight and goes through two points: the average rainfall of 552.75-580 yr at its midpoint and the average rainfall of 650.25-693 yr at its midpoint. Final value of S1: 4.6 yr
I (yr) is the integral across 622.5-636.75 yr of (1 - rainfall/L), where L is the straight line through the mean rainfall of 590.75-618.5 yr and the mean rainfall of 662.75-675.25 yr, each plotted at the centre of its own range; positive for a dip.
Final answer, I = 2.1 yr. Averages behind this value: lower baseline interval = 55.8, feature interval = 47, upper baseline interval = 53.6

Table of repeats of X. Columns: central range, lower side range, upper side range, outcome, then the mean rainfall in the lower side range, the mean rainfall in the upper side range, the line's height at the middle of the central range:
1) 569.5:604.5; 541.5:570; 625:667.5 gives -2.7 yr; 56.5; 42.1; 51.5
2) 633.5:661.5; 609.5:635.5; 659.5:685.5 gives 7.5 yr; 51.3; 54.7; 53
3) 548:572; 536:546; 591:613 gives -0.2 yr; 55.9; 56.2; 56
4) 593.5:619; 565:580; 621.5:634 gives -2.1 yr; 56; 49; 51.7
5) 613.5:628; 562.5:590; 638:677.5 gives -1.1 yr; 55.9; 44.6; 49.7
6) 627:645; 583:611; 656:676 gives 3.7 yr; 55.8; 49.9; 52.4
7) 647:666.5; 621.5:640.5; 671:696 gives 3.4 yr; 45.8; 54.3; 50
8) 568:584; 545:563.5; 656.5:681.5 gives -0.1 yr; 55.9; 52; 55.2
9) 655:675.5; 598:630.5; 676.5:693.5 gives 2.3 yr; 54.3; 55.9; 55.4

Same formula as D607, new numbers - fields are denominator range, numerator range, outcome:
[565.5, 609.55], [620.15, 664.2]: 0.76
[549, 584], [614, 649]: 0.82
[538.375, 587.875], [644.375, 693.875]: 0.88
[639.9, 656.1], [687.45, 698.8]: 1.19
